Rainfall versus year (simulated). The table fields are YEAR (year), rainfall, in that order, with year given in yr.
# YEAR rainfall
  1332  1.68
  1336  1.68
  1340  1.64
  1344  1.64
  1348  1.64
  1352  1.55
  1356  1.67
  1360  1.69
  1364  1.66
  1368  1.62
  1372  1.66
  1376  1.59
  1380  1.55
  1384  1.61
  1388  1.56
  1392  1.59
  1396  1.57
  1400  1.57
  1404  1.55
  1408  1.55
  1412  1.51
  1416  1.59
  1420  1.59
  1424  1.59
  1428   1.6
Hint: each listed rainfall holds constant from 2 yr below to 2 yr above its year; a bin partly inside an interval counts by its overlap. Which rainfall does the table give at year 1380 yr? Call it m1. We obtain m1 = 1.55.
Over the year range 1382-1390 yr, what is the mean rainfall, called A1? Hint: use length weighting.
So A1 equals 1.58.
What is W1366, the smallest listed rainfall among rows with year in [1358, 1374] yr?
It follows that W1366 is 1.62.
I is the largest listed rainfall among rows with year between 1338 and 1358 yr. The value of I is 1.67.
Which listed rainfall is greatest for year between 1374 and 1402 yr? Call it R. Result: 1.61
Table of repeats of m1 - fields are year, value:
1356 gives 1.67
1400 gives 1.57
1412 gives 1.51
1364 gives 1.66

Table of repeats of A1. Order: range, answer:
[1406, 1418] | 1.55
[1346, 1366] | 1.64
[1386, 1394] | 1.58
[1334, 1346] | 1.65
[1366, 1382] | 1.6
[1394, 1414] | 1.55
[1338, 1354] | 1.62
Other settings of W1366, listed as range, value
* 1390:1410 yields 1.55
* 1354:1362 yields 1.67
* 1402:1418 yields 1.51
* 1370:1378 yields 1.59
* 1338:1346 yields 1.64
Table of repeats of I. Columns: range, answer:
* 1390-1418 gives 1.59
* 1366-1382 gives 1.66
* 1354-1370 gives 1.69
